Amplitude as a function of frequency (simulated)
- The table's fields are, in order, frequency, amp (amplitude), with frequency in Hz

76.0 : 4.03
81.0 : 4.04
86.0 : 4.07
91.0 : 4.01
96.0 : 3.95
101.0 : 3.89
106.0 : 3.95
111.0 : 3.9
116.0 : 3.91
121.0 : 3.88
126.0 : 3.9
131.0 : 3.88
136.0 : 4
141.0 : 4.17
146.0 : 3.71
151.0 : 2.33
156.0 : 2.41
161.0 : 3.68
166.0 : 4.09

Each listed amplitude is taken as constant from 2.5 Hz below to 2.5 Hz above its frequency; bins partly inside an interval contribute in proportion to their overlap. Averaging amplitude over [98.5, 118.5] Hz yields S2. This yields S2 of 3.91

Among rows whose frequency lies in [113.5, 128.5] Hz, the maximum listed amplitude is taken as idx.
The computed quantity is 3.91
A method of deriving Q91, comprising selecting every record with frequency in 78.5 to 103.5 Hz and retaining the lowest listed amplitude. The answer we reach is 3.89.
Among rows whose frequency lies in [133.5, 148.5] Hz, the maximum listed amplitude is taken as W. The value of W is 4.17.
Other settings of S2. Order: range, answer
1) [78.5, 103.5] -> 3.99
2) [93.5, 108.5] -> 3.93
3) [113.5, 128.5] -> 3.9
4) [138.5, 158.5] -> 3.16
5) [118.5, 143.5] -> 3.97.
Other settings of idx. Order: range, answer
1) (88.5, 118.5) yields 4.01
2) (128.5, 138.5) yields 4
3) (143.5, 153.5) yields 3.71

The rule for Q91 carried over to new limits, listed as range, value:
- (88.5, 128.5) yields 3.88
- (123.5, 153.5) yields 2.33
